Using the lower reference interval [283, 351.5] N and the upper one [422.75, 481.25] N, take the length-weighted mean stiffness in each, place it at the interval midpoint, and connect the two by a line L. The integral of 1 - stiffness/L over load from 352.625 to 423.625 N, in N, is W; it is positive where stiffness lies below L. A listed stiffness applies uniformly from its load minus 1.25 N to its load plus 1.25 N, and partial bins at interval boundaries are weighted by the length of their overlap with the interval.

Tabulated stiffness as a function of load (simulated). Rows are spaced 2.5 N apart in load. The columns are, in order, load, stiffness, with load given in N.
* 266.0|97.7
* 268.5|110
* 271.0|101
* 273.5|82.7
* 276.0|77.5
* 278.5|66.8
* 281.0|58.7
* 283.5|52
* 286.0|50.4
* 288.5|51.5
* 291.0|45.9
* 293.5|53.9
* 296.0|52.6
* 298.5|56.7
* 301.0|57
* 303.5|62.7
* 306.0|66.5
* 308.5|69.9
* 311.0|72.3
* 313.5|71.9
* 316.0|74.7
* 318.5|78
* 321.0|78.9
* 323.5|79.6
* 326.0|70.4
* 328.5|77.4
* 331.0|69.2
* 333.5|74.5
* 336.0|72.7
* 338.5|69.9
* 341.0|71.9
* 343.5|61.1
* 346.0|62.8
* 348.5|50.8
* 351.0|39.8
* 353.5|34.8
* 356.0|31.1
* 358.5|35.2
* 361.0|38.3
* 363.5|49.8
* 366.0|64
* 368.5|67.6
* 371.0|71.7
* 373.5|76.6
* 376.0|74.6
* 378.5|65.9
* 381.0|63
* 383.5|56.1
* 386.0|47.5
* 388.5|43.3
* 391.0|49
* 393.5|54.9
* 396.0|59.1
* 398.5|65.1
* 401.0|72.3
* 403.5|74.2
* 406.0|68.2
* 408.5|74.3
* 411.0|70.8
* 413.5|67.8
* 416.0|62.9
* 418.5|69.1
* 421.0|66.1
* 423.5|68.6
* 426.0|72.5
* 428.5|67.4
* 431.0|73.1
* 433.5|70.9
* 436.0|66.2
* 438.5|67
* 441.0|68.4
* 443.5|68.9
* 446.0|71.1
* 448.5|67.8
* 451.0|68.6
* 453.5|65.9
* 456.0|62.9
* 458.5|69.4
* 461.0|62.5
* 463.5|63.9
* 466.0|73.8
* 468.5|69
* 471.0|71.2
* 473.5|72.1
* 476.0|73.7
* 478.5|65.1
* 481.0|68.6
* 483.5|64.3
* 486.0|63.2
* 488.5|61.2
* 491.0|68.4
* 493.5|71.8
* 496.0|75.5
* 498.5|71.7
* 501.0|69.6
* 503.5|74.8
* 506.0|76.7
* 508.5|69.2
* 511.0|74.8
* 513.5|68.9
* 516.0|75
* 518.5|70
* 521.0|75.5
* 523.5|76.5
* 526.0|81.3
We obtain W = 7.1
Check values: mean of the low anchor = 64.5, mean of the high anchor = 68.7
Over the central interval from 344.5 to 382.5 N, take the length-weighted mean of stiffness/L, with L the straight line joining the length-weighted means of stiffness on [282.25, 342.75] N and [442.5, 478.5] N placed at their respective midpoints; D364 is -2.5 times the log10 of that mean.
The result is 0.21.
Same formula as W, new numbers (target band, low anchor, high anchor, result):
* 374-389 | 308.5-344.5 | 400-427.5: 2.3 N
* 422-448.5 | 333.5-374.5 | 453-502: -2.1 N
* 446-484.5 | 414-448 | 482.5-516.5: 0.8 N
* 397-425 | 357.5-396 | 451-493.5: -3.7 N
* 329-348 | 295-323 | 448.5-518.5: -0.1 N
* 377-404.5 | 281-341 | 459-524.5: 3.5 N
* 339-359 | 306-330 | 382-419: 5.8 N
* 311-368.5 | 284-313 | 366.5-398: -2.4 N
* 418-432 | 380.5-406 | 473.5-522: -1.6 N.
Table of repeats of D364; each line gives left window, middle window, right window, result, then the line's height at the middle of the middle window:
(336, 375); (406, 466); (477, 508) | -0.08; 63.7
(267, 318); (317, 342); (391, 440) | -0.11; 67.2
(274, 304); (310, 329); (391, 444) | -0.25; 60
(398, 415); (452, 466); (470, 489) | 0.04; 68.4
